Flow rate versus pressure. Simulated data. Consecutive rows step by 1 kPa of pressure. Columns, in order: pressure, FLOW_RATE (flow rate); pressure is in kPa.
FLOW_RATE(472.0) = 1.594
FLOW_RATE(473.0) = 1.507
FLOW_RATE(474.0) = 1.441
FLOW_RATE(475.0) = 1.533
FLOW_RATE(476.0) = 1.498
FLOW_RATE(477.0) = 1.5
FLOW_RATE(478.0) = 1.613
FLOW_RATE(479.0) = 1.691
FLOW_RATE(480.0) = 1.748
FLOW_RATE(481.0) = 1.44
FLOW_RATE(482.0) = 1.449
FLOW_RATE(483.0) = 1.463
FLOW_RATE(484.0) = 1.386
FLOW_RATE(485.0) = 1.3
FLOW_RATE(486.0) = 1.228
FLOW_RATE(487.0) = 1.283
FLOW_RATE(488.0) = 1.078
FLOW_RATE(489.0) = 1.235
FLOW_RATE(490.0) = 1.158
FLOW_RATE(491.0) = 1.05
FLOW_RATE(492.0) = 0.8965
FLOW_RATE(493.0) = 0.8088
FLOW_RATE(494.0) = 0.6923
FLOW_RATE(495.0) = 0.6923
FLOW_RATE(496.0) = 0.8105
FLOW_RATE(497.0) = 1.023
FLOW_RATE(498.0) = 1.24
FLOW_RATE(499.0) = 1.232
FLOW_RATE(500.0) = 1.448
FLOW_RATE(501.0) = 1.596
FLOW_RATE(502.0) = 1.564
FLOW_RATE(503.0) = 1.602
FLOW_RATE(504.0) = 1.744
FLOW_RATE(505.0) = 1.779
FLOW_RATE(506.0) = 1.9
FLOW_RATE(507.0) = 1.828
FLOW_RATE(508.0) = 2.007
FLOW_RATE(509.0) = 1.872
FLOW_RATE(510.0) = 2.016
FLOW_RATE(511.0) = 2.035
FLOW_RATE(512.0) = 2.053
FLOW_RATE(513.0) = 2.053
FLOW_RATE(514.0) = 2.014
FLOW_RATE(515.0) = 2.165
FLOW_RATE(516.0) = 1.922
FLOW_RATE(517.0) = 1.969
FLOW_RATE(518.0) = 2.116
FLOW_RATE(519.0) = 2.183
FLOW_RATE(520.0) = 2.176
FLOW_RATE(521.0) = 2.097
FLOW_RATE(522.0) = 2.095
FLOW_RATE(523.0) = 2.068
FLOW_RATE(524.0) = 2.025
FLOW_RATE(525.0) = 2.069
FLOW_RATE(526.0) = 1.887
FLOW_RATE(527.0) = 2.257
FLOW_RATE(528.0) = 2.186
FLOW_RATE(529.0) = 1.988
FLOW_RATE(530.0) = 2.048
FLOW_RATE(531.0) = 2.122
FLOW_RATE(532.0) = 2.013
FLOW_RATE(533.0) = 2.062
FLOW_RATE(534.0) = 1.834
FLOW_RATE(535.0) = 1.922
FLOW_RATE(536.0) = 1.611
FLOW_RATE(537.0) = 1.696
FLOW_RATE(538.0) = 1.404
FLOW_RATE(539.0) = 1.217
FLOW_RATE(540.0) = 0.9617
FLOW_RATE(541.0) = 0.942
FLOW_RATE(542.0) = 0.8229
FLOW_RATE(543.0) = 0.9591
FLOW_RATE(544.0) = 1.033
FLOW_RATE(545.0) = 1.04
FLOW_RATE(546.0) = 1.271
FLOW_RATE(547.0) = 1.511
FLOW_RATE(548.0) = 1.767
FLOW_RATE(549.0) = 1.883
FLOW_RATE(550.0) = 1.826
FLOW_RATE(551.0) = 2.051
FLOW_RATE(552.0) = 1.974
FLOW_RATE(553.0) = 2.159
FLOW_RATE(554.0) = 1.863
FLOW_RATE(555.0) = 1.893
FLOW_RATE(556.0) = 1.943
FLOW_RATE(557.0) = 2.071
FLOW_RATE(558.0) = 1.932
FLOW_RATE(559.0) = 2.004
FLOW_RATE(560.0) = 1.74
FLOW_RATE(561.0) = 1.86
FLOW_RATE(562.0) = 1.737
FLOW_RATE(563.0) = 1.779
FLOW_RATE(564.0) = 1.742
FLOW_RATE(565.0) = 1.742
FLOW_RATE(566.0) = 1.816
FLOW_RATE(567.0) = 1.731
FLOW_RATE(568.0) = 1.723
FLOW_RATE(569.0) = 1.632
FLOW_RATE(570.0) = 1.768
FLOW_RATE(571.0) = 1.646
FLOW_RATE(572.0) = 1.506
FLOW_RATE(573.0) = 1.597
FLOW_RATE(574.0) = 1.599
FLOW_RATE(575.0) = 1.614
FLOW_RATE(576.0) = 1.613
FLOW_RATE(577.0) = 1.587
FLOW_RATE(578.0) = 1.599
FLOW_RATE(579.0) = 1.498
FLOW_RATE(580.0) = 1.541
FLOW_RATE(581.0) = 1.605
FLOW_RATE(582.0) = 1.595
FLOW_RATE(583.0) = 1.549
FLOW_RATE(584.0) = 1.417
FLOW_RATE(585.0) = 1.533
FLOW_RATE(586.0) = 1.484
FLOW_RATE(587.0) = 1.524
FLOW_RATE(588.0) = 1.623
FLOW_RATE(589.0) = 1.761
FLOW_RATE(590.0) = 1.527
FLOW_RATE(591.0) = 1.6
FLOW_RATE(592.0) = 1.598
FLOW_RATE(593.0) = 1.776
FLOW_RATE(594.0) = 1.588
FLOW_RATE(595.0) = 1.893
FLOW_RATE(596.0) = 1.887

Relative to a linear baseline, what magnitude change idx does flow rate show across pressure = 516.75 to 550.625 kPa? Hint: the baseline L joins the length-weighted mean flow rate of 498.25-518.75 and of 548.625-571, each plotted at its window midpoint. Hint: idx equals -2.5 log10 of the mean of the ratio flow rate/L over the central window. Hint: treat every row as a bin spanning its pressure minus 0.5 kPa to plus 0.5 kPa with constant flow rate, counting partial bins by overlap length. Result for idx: 0.07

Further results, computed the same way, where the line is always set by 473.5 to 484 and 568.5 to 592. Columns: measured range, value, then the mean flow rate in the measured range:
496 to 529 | -0.20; 1.87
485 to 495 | 0.42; 1.04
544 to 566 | -0.14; 1.78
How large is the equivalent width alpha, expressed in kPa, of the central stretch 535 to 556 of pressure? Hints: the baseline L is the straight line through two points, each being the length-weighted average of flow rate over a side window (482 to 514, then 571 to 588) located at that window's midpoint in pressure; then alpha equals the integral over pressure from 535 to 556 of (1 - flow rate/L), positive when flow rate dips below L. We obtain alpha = -0.1 kPa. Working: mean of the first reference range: 1.43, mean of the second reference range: 1.56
